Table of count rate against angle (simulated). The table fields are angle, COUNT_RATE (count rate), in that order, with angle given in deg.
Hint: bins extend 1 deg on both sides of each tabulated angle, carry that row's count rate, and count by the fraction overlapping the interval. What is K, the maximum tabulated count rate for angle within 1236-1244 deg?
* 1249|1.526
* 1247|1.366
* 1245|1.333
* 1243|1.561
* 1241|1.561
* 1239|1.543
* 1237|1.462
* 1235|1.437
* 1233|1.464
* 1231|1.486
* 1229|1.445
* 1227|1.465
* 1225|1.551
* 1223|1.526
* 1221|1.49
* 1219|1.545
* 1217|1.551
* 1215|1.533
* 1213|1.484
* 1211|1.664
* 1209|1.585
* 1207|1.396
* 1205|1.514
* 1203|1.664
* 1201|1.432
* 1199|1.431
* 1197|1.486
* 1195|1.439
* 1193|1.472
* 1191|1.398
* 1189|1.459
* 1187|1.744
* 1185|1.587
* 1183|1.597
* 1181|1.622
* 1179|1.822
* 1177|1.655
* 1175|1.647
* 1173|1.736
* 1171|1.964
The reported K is 1.561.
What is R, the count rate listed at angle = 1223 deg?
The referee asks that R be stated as 1.526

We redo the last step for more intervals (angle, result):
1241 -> 1.561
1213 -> 1.484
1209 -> 1.585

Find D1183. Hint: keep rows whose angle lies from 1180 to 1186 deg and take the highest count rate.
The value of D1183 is 1.622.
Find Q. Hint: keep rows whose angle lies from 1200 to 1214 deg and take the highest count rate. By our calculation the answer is 1.664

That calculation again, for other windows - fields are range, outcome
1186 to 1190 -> 1.744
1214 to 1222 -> 1.551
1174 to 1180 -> 1.822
